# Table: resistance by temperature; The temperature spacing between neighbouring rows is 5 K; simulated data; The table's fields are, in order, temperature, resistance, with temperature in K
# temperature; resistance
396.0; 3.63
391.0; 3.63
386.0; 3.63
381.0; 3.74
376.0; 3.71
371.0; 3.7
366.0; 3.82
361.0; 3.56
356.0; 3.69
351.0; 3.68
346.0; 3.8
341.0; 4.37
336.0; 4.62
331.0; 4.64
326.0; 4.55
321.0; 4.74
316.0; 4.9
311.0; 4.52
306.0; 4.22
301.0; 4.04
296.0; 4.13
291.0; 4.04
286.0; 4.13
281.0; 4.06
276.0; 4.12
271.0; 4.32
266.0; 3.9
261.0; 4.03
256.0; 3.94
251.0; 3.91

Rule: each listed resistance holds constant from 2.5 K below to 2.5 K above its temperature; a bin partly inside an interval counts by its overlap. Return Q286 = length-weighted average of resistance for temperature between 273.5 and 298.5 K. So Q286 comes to 4.1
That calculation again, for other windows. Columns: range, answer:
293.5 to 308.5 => 4.13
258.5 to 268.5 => 3.97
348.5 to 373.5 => 3.69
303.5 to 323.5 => 4.59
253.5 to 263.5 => 3.99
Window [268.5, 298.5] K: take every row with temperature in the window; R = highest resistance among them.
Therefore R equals 4.32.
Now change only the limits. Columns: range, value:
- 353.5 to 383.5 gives 3.82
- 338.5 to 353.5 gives 4.37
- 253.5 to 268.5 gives 4.03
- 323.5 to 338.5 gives 4.64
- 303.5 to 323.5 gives 4.9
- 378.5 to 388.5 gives 3.74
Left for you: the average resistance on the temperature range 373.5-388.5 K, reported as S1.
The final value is 3.69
